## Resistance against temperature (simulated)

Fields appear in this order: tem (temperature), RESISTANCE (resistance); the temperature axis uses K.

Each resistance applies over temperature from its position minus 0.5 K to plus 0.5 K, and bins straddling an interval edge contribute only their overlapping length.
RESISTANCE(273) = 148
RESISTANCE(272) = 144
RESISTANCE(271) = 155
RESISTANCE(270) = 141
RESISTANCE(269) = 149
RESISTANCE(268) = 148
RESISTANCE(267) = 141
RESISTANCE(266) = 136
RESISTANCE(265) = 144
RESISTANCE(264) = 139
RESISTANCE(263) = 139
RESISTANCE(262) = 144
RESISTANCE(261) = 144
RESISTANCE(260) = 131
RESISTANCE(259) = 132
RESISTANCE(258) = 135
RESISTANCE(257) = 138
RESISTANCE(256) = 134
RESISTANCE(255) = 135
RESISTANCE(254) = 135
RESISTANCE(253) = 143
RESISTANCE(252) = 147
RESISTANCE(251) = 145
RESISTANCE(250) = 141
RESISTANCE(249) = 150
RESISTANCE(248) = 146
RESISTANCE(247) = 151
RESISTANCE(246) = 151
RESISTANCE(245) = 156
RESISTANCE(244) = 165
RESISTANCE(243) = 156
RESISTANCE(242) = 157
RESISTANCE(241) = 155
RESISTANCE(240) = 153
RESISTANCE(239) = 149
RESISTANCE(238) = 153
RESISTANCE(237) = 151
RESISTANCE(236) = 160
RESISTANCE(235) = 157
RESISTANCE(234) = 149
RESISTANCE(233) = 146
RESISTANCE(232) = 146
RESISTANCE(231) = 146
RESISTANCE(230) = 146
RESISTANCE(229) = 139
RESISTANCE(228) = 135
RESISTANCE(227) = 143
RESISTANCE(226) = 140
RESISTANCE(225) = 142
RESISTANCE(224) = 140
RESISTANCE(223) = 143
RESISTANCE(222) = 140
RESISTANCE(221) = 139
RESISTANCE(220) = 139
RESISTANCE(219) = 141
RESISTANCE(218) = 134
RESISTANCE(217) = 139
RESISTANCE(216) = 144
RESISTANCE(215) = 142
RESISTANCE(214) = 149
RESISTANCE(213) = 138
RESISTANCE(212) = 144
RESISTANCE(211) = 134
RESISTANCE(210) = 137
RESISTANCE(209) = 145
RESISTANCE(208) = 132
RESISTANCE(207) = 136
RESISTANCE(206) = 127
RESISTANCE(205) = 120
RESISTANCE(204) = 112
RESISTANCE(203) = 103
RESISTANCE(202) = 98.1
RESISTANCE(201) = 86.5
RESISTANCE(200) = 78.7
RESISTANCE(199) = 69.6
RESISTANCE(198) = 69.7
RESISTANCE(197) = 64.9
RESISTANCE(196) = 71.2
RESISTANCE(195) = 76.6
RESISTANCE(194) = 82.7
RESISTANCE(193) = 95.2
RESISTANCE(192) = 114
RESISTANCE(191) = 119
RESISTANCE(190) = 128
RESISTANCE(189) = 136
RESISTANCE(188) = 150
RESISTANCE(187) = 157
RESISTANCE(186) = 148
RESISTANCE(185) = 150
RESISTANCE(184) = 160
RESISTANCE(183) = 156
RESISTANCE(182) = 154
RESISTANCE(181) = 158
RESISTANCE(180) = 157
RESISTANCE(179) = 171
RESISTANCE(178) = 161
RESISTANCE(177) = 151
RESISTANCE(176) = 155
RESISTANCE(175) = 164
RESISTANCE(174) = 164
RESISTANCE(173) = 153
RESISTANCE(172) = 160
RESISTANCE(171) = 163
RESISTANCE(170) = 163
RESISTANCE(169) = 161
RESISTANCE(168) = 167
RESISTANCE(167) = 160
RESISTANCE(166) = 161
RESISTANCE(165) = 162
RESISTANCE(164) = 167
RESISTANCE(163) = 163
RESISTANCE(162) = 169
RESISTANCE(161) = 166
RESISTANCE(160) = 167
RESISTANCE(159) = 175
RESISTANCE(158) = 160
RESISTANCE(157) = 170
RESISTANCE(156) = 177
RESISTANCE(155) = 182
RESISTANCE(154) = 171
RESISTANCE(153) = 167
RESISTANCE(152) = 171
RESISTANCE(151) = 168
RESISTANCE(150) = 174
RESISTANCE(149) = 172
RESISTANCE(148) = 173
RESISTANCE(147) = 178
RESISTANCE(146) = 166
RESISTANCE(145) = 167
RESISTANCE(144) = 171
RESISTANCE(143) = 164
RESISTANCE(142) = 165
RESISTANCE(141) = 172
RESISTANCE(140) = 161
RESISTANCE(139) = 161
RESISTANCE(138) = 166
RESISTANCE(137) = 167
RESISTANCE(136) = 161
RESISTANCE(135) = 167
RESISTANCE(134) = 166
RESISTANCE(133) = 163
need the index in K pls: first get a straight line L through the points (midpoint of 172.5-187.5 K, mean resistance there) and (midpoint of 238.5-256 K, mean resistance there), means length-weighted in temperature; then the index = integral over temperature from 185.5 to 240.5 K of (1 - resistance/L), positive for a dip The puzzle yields 8.7 K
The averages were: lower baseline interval 157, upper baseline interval 149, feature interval 129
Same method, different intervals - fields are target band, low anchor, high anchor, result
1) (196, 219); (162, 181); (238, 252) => 5.7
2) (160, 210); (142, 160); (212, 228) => 6.7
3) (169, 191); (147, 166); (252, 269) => 1.1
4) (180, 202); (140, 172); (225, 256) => 6.0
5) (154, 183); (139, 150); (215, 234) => -0.5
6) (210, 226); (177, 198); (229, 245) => 0.3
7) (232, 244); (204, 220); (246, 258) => -1.1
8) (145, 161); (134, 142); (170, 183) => -0.8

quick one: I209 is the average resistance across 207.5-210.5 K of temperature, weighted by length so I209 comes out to 138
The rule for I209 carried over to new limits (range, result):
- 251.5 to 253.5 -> 145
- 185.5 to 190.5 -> 144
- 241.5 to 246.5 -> 157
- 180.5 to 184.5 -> 157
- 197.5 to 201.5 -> 76.1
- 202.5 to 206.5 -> 116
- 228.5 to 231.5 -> 144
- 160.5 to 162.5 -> 168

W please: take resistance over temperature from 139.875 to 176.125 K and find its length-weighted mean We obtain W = 167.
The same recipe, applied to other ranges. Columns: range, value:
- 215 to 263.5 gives 145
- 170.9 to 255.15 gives 137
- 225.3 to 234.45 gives 143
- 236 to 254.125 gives 151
